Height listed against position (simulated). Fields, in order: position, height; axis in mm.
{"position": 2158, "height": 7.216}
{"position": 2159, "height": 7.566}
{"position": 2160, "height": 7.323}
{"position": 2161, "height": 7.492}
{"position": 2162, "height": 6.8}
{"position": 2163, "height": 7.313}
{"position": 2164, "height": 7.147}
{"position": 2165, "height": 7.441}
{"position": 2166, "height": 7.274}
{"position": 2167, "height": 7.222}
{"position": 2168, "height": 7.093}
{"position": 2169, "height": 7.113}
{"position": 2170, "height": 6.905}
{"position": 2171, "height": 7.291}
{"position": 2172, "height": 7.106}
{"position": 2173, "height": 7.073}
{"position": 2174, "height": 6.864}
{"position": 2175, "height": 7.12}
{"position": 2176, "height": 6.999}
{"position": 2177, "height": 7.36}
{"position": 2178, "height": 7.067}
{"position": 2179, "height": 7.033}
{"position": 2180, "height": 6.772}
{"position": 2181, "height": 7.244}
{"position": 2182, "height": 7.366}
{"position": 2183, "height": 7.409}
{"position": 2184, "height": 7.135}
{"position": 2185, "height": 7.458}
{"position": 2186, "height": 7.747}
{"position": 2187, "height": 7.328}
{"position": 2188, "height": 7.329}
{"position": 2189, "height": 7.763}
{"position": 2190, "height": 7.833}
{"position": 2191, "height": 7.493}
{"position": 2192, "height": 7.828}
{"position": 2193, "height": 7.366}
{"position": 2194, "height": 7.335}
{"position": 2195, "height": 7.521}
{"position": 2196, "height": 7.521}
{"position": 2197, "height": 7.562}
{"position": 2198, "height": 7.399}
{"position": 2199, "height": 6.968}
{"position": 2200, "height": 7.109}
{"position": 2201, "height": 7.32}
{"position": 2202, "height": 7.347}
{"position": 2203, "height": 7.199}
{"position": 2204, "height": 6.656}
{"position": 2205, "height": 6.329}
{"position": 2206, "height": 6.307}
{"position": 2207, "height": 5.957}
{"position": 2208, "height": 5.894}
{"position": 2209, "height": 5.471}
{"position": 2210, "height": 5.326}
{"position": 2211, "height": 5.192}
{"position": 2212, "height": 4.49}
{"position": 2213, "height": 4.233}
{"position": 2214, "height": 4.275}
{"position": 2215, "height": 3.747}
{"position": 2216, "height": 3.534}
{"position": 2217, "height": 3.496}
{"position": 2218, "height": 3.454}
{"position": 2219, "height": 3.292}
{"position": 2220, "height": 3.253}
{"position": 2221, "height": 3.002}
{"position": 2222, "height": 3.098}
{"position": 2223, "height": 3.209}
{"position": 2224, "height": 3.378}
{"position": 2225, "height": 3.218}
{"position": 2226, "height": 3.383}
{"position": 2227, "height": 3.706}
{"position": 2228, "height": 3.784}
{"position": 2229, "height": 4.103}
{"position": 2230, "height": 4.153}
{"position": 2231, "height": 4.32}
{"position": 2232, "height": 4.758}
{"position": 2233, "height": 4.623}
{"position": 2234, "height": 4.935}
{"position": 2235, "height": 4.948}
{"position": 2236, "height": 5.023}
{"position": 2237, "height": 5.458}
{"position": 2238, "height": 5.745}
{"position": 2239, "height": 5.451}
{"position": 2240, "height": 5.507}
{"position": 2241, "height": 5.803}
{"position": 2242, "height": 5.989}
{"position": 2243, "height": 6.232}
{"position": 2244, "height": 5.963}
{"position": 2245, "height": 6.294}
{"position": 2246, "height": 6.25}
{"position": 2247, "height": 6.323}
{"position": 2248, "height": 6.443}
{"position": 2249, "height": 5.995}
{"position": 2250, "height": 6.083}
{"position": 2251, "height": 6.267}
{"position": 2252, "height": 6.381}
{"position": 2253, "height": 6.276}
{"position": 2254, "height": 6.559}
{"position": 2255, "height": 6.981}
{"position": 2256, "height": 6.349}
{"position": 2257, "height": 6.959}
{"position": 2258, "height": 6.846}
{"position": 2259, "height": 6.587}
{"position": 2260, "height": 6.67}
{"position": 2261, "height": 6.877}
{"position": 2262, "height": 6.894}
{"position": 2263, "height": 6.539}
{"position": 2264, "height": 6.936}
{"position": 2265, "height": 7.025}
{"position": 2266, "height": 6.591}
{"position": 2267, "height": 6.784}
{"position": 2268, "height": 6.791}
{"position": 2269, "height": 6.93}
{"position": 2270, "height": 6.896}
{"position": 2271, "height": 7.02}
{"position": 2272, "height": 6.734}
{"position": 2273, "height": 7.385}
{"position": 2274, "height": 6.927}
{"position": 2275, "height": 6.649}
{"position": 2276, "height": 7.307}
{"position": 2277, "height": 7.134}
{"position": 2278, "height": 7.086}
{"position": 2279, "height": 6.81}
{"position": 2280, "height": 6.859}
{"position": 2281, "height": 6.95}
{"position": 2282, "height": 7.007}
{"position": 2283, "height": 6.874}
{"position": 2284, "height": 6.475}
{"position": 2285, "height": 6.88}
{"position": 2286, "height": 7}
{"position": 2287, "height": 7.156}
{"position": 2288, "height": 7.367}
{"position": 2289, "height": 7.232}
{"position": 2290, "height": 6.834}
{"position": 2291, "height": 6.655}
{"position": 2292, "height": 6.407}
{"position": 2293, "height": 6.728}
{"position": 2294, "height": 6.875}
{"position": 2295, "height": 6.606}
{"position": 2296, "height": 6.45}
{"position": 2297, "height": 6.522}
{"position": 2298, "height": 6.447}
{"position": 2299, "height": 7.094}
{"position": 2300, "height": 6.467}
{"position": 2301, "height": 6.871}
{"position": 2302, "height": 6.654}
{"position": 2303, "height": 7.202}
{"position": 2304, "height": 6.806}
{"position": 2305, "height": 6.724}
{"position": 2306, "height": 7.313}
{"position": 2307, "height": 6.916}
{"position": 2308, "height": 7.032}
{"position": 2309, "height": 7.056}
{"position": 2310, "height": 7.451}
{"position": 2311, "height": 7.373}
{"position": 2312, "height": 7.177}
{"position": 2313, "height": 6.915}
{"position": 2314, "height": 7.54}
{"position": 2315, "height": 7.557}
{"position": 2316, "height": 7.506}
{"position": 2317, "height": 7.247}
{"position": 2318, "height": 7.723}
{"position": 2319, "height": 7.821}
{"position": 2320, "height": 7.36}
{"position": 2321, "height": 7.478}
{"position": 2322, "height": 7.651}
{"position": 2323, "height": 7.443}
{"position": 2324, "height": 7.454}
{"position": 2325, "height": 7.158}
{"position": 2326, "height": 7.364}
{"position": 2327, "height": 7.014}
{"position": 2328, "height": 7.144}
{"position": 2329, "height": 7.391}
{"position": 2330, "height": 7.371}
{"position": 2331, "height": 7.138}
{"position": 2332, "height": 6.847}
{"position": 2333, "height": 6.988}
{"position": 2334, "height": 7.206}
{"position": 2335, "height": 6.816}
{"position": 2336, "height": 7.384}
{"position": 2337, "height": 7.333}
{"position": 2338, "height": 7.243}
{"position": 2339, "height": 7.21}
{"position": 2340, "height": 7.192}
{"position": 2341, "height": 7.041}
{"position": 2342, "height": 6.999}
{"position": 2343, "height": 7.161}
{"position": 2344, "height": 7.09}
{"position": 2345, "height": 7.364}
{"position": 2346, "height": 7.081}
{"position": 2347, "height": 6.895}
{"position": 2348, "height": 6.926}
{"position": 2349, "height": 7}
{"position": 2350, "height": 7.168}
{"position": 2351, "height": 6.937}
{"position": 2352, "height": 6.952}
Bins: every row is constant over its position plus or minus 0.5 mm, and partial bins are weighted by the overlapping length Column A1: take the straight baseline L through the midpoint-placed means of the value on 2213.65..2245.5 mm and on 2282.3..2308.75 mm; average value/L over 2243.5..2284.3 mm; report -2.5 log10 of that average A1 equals -0.18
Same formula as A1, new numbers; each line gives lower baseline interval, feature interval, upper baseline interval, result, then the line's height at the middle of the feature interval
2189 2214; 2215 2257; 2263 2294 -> 0.34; 6.75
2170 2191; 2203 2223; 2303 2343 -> 0.49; 7.26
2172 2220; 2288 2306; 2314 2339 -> 0.05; 7.12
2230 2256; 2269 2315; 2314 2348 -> -0.06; 6.6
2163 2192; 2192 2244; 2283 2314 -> 0.34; 7.14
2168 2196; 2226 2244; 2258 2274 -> 0.38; 7.01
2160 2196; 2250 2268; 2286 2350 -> 0.08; 7.18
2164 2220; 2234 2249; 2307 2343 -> 0.18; 6.82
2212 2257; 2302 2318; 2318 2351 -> -0.08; 6.65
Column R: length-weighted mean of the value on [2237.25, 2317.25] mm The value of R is 6.74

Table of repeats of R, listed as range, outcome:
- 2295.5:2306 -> 6.75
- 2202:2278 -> 5.6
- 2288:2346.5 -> 7.11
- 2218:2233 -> 3.65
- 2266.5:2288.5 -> 6.96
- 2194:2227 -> 5.2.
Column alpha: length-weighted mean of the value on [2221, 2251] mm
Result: 4.96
